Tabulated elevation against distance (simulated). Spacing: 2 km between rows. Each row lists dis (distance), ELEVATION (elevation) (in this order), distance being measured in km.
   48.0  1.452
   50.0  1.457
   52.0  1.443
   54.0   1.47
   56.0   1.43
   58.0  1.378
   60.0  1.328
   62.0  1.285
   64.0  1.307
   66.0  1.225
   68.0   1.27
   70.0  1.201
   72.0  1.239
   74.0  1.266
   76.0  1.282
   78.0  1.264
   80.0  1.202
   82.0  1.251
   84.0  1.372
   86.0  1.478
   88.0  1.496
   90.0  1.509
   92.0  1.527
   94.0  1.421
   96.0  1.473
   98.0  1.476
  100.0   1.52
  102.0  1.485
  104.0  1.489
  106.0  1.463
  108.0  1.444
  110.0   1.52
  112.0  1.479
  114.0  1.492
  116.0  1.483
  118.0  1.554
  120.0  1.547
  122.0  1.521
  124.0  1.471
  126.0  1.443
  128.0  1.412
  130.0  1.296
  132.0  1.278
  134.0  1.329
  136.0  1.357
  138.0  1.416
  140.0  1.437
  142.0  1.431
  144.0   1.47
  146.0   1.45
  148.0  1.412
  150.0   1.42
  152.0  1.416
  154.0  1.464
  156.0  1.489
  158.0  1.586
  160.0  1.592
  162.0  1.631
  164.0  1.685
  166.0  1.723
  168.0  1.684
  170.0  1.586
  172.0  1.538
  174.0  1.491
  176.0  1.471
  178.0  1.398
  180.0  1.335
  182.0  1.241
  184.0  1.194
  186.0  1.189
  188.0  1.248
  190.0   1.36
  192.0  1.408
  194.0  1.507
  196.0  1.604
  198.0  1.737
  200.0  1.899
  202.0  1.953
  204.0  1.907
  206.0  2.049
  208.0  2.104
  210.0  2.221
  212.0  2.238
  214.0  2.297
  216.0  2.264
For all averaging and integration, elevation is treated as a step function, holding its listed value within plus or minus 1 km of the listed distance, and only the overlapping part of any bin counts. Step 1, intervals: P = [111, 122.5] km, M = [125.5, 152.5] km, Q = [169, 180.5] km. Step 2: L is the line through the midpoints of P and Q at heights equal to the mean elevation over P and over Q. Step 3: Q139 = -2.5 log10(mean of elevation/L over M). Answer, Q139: 0.076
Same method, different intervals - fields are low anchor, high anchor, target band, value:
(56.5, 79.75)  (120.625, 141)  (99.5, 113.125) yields -0.102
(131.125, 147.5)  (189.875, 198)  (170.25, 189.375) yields 0.098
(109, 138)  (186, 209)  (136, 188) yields 0.073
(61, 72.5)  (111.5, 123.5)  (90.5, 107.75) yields -0.047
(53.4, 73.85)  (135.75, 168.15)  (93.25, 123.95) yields -0.061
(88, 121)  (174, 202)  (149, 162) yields -0.028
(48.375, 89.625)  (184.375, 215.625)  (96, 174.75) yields 0.052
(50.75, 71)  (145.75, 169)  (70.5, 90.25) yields 0.043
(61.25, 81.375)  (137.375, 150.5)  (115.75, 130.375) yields -0.069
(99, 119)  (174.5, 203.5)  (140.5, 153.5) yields 0.037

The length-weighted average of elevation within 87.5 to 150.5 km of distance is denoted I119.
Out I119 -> 1.45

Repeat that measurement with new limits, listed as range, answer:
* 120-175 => 1.48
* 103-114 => 1.48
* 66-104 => 1.37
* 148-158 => 1.46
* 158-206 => 1.55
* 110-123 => 1.51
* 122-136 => 1.38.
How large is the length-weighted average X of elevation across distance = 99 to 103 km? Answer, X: 1.5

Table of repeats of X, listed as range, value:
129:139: 1.34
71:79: 1.26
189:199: 1.52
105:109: 1.45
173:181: 1.42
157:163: 1.6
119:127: 1.5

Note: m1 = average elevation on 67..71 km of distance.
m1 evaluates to 1.24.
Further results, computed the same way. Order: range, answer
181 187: 1.21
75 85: 1.27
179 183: 1.29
